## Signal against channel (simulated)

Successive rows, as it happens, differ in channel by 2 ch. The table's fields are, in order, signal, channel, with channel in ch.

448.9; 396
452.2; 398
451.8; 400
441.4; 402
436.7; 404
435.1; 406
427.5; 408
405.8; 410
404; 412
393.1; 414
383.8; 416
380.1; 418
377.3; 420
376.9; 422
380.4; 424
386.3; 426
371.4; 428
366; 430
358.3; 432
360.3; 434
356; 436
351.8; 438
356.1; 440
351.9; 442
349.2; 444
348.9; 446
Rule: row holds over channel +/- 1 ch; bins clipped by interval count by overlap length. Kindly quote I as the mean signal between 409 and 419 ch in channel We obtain 393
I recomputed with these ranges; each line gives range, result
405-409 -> 431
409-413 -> 405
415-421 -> 380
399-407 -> 441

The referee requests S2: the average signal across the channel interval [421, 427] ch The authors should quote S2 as 381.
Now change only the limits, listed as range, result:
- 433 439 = 356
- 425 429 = 379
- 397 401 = 452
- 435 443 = 354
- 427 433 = 365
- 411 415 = 399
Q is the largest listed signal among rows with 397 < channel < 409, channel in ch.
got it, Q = 452.2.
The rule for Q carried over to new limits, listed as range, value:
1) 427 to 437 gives 371.4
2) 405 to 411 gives 435.1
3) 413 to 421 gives 393.1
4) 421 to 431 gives 386.3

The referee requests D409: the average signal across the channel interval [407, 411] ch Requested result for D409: 417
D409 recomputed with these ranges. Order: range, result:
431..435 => 359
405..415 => 413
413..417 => 388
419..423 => 377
